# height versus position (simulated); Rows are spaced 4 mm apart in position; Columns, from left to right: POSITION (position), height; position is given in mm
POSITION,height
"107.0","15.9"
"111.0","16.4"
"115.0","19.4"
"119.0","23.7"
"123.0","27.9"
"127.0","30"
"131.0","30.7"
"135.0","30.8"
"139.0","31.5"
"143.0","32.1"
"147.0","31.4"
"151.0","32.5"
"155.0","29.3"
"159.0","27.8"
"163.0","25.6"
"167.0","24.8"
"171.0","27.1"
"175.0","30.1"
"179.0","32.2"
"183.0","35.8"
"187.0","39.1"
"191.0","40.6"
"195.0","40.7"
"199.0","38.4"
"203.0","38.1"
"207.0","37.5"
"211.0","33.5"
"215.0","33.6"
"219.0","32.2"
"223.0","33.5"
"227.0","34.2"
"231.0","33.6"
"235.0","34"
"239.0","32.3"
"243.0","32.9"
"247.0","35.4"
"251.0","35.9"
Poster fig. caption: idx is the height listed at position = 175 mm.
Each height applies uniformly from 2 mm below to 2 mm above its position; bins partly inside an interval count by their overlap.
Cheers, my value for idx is 30.1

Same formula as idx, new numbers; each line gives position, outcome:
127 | 30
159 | 27.8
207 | 37.5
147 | 31.4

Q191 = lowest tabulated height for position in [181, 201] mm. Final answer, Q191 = 35.8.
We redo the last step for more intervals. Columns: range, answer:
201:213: 33.5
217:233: 32.2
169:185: 27.1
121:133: 27.9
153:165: 25.6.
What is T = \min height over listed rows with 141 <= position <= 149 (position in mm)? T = 31.4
